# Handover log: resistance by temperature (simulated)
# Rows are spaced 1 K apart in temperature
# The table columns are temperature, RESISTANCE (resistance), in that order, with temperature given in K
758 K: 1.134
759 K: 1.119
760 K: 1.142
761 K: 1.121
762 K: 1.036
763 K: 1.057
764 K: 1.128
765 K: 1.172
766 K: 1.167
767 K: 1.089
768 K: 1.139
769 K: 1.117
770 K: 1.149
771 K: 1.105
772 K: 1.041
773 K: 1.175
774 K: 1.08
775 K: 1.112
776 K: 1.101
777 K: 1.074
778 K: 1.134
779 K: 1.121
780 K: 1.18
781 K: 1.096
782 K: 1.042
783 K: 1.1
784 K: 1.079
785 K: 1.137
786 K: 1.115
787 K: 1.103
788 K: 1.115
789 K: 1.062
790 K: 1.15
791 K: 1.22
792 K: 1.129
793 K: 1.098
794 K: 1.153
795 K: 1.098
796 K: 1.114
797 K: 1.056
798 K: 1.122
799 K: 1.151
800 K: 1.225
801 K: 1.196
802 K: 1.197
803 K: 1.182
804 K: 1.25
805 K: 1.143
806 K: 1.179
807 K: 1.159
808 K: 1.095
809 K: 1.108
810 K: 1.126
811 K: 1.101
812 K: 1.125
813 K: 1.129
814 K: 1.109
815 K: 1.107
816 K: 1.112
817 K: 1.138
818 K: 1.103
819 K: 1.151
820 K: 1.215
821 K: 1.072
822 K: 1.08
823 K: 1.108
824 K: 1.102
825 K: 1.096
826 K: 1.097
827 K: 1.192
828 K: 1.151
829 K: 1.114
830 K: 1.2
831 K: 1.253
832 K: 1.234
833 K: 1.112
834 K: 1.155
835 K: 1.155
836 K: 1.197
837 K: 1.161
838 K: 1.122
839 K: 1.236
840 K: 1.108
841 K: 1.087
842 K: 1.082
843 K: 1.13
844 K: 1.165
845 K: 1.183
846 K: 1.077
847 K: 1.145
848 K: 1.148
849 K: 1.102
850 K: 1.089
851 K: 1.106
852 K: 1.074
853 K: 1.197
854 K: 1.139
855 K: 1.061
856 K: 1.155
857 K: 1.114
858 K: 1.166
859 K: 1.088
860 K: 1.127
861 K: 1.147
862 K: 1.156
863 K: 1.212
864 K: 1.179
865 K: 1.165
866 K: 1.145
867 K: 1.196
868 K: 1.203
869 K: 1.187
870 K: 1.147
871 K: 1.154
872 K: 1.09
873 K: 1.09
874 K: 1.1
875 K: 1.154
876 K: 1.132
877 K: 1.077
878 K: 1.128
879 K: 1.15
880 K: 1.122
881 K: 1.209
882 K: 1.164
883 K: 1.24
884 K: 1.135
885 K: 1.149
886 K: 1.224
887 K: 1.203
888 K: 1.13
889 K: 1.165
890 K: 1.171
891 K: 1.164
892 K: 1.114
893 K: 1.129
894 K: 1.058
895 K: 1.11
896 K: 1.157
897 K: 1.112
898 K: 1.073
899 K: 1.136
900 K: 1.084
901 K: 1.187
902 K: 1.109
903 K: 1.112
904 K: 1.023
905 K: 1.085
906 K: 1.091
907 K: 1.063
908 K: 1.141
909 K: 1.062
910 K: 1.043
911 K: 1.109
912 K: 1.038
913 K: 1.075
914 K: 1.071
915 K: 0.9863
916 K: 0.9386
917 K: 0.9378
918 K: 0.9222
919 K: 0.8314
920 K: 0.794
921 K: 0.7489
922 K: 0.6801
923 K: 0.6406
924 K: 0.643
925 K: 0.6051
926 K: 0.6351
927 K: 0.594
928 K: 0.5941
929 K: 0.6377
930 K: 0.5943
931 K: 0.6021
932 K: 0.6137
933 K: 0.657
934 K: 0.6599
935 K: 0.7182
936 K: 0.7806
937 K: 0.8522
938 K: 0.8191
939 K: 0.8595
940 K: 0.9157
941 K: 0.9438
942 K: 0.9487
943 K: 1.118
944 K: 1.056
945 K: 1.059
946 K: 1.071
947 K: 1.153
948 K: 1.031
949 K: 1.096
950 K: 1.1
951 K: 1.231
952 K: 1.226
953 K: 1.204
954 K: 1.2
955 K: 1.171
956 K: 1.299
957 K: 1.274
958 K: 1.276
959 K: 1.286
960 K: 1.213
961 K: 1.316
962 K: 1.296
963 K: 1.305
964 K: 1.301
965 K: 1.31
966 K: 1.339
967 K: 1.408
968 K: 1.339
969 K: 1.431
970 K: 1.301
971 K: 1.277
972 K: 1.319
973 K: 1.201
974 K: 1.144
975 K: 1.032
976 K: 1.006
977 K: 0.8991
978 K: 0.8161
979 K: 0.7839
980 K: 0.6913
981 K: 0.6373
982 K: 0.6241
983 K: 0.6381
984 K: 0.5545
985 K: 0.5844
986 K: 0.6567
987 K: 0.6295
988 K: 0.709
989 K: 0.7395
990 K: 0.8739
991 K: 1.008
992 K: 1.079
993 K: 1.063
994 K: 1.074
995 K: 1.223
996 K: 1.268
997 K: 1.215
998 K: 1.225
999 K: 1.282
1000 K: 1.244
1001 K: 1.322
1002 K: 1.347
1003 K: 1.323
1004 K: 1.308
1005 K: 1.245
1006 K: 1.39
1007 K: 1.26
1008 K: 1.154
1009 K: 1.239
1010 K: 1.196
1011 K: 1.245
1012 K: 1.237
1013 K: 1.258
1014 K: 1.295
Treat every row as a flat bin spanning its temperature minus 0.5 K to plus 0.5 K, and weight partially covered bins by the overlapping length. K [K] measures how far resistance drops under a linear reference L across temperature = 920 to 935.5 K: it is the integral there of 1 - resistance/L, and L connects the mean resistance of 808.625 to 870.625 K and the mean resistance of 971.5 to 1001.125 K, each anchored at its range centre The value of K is 5.7 K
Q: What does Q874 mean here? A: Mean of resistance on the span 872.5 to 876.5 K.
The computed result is 1.12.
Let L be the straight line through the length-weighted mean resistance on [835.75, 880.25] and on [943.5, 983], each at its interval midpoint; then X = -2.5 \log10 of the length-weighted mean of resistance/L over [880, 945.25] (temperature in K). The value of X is 0.18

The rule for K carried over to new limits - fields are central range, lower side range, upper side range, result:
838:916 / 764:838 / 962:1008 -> -1.09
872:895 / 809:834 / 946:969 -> 0.79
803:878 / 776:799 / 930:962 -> -3.87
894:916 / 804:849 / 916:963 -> -1.90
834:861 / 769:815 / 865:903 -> 0.11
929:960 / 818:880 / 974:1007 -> 1.36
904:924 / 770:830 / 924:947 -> -2.52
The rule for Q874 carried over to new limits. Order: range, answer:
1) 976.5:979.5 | 0.833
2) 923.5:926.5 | 0.628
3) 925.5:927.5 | 0.615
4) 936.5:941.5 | 0.878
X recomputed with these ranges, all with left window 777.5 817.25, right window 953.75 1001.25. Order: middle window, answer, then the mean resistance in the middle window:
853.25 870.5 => -0.04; 1.15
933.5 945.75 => 0.21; 0.898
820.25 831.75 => -0.01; 1.14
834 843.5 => -0.02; 1.14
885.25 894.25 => -0.05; 1.15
